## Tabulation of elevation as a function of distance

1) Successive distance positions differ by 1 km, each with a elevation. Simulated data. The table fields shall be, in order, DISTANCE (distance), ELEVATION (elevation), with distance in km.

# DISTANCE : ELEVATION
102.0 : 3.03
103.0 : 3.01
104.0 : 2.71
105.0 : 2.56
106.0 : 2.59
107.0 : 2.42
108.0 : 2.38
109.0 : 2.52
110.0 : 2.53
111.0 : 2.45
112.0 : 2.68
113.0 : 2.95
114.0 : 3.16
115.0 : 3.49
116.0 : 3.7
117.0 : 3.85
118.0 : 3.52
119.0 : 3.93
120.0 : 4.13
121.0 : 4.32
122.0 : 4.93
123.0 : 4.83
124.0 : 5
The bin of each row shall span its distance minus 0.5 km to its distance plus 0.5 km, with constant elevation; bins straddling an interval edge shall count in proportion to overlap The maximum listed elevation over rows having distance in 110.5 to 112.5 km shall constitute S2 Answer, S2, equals 2.68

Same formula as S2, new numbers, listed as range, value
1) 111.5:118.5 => 3.85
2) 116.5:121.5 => 4.32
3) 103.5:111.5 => 2.71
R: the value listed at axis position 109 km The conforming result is 2.52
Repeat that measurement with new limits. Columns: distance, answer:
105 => 2.56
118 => 3.52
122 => 4.93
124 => 5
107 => 2.42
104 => 2.71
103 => 3.01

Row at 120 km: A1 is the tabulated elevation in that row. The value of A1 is 4.13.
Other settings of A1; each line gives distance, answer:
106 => 2.59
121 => 4.32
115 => 3.49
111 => 2.45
